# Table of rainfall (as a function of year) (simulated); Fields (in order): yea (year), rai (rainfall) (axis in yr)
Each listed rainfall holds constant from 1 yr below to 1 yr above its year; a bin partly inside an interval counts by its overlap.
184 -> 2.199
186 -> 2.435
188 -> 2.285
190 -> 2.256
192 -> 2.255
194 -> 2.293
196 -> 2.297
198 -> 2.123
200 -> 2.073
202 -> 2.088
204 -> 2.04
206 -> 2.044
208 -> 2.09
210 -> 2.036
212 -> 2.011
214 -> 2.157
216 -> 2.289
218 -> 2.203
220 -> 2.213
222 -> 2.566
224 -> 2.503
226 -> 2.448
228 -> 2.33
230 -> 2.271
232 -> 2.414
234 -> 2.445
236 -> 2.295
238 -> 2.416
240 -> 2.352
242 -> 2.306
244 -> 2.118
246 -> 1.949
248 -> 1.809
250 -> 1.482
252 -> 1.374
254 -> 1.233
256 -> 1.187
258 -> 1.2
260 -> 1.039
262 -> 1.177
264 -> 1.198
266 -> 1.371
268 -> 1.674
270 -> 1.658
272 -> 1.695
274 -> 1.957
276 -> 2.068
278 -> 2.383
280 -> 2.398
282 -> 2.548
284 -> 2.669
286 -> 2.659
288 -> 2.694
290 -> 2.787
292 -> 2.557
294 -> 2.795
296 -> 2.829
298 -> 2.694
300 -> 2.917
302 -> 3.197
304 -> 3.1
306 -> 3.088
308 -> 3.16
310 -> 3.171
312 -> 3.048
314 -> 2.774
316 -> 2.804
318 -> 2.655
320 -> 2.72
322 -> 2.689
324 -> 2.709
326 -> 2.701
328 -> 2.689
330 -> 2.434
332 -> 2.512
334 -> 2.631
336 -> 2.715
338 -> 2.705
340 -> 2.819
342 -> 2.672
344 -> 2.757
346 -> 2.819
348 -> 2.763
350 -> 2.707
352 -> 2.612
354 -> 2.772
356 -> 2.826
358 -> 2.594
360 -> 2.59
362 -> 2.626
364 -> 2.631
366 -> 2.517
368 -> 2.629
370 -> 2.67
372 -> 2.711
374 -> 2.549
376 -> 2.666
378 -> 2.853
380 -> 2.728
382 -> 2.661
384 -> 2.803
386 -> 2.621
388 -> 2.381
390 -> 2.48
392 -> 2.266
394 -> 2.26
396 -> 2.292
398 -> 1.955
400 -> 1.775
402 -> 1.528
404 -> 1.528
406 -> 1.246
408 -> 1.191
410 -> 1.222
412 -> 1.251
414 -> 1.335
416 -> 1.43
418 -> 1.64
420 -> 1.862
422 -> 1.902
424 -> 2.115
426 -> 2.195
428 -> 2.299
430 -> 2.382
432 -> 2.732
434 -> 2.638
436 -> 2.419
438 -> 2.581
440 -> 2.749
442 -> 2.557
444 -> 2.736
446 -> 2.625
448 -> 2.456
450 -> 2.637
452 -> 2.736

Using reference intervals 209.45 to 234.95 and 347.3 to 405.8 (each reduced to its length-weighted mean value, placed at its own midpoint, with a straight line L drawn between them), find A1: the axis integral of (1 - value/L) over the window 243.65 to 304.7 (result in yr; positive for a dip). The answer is 7.49 yr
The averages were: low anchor 2.3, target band 2.07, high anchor 2.46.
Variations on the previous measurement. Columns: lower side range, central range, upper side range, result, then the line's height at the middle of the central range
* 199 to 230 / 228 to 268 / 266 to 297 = 8.49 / 2.27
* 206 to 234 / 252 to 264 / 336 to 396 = 5.98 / 2.37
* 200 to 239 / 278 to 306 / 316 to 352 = -2.49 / 2.53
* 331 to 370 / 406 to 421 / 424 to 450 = 6.76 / 2.56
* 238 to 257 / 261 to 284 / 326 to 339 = 2.06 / 2.04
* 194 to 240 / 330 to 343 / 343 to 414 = -1.91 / 2.32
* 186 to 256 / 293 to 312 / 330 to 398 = -4.60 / 2.41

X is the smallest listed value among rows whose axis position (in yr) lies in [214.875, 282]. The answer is 1.039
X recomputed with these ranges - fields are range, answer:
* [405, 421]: 1.191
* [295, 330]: 2.434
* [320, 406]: 1.246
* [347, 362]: 2.59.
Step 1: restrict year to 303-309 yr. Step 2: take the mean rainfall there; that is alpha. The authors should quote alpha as 3.12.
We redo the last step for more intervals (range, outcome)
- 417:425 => 1.88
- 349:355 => 2.7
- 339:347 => 2.77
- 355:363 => 2.66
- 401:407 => 1.43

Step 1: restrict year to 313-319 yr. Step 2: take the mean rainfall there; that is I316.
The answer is 2.74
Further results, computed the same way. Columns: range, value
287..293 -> 2.68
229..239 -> 2.37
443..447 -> 2.68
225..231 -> 2.35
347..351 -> 2.73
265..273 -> 1.6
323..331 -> 2.63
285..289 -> 2.68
